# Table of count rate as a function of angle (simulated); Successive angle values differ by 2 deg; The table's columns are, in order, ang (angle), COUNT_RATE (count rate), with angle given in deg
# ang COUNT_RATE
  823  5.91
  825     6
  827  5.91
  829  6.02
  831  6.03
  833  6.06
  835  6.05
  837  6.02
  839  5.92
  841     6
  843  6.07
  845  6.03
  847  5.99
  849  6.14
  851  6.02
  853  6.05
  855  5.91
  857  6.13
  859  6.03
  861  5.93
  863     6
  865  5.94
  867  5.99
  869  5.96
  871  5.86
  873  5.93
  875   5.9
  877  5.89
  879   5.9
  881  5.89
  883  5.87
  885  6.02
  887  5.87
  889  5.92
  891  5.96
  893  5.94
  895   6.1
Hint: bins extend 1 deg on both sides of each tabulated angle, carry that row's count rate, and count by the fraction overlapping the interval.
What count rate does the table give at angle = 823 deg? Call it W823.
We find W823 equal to 5.91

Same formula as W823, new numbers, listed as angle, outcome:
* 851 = 6.02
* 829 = 6.02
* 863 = 6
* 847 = 5.99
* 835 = 6.05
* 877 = 5.89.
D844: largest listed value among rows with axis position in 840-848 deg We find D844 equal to 6.07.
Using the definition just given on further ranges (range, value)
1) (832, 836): 6.06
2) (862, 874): 6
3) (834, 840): 6.05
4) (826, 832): 6.03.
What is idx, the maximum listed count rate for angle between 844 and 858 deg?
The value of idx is 6.14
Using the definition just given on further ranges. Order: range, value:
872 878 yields 5.93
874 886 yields 6.02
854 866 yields 6.13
